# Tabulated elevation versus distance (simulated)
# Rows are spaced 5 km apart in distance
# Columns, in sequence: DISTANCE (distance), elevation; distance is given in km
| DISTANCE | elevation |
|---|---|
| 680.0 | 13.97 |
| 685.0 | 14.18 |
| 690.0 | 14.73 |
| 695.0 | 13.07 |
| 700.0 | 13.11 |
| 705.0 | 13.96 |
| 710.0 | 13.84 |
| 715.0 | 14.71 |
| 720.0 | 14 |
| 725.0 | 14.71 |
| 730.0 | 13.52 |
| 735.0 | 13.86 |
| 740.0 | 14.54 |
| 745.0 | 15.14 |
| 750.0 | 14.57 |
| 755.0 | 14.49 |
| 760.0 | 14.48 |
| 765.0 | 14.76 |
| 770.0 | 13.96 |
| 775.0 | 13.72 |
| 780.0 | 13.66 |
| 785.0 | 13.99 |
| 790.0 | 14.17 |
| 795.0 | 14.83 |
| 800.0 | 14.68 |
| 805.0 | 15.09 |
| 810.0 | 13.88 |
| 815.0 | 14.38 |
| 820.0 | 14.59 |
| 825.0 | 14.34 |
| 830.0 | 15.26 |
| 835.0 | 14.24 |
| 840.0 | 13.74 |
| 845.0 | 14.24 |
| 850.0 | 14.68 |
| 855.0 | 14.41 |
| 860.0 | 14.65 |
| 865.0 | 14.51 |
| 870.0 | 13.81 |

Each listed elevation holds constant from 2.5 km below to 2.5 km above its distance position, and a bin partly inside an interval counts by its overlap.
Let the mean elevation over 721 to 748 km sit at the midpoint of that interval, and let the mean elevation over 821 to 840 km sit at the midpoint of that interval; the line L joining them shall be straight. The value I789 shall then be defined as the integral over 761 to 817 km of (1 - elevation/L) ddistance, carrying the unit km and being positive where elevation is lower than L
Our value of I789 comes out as 0.5 km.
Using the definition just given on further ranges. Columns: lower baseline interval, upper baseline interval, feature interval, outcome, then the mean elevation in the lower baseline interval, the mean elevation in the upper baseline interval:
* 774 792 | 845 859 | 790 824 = -1.0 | 13.9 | 14.5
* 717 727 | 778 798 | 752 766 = -0.3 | 14.4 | 14.2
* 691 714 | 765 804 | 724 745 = -0.5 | 13.7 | 14.2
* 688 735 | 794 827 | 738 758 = -0.7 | 13.9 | 14.5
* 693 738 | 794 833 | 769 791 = 0.7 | 13.9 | 14.6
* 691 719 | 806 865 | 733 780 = -1.0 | 13.8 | 14.4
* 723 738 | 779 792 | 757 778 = -0.4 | 14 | 14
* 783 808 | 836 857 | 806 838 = -0.1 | 14.5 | 14.3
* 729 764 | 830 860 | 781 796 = 0.2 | 14.4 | 14.4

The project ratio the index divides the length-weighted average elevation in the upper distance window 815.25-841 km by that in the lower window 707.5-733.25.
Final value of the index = 1.02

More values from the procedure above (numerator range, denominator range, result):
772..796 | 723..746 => 0.98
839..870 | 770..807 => 1.01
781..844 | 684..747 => 1.02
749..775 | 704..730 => 1.01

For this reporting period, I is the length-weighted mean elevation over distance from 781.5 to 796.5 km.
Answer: 14.3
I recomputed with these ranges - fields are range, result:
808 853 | 14.4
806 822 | 14.3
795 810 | 14.7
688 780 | 14.2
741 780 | 14.4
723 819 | 14.3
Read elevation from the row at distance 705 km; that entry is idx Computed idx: 13.96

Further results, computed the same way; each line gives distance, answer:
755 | 14.49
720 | 14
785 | 13.99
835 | 14.24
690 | 14.73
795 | 14.83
